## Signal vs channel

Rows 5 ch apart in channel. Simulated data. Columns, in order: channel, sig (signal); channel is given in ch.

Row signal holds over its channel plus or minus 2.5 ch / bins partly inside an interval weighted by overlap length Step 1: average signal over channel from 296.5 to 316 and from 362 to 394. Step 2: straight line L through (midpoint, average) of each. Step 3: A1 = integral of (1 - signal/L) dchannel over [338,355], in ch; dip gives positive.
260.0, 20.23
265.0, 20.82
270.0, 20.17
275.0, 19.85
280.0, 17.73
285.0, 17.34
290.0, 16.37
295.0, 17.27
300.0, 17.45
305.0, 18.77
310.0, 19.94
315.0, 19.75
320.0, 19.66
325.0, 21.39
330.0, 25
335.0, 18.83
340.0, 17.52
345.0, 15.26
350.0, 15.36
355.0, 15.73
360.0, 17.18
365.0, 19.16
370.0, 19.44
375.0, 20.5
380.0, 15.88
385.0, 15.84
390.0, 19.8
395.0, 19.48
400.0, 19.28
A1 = 2.4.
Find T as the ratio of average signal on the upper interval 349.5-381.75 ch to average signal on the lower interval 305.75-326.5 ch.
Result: 0.89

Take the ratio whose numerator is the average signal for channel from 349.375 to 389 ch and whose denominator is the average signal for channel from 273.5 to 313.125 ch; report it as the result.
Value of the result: 1.0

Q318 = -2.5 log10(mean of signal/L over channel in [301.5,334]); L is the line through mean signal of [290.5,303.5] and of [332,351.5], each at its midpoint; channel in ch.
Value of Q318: -0.20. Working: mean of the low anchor 17.3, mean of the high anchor 17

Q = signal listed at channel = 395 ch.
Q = 19.48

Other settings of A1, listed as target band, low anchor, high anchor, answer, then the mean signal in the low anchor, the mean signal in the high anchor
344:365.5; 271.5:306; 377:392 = 1.3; 17.9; 17.2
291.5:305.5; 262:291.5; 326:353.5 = 0.8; 18.8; 18.5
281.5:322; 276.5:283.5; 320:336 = 2.8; 18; 21.7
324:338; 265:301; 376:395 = -2.8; 18.2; 17.7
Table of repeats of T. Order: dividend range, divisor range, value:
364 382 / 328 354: 1.04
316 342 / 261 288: 1.07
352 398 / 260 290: 0.95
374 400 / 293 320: 0.97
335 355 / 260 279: 0.81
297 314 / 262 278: 0.93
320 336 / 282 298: 1.27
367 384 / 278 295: 1.07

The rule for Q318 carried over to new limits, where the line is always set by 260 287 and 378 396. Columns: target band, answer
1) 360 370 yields -0.04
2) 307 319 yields -0.06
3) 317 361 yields -0.01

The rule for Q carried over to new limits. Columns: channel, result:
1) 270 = 20.17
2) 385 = 15.84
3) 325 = 21.39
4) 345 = 15.26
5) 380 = 15.88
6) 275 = 19.85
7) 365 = 19.16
